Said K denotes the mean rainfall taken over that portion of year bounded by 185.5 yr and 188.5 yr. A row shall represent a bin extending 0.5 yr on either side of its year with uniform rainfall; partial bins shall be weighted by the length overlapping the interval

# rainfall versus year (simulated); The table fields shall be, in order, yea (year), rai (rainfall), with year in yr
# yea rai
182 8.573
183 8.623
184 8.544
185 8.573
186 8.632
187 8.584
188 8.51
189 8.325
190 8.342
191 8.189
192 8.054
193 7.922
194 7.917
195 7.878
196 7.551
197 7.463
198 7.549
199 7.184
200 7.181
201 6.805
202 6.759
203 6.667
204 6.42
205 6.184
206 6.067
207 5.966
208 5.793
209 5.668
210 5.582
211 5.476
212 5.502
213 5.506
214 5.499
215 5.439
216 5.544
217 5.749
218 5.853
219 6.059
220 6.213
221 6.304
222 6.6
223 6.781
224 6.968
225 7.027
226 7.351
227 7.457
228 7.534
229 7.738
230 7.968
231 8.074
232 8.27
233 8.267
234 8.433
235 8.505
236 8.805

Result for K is 8.58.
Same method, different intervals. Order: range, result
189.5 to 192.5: 8.2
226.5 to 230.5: 7.67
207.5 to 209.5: 5.73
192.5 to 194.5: 7.92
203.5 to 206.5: 6.22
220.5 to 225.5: 6.74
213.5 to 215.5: 5.47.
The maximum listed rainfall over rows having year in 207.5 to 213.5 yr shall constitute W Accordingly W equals 5.793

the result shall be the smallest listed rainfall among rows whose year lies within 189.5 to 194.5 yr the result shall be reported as 7.917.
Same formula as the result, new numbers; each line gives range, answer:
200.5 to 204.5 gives 6.42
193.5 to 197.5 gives 7.463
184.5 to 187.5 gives 8.573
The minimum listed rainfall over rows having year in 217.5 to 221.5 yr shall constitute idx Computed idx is 5.853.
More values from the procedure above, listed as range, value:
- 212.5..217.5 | 5.439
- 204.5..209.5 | 5.668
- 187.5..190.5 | 8.325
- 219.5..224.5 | 6.213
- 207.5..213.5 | 5.476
